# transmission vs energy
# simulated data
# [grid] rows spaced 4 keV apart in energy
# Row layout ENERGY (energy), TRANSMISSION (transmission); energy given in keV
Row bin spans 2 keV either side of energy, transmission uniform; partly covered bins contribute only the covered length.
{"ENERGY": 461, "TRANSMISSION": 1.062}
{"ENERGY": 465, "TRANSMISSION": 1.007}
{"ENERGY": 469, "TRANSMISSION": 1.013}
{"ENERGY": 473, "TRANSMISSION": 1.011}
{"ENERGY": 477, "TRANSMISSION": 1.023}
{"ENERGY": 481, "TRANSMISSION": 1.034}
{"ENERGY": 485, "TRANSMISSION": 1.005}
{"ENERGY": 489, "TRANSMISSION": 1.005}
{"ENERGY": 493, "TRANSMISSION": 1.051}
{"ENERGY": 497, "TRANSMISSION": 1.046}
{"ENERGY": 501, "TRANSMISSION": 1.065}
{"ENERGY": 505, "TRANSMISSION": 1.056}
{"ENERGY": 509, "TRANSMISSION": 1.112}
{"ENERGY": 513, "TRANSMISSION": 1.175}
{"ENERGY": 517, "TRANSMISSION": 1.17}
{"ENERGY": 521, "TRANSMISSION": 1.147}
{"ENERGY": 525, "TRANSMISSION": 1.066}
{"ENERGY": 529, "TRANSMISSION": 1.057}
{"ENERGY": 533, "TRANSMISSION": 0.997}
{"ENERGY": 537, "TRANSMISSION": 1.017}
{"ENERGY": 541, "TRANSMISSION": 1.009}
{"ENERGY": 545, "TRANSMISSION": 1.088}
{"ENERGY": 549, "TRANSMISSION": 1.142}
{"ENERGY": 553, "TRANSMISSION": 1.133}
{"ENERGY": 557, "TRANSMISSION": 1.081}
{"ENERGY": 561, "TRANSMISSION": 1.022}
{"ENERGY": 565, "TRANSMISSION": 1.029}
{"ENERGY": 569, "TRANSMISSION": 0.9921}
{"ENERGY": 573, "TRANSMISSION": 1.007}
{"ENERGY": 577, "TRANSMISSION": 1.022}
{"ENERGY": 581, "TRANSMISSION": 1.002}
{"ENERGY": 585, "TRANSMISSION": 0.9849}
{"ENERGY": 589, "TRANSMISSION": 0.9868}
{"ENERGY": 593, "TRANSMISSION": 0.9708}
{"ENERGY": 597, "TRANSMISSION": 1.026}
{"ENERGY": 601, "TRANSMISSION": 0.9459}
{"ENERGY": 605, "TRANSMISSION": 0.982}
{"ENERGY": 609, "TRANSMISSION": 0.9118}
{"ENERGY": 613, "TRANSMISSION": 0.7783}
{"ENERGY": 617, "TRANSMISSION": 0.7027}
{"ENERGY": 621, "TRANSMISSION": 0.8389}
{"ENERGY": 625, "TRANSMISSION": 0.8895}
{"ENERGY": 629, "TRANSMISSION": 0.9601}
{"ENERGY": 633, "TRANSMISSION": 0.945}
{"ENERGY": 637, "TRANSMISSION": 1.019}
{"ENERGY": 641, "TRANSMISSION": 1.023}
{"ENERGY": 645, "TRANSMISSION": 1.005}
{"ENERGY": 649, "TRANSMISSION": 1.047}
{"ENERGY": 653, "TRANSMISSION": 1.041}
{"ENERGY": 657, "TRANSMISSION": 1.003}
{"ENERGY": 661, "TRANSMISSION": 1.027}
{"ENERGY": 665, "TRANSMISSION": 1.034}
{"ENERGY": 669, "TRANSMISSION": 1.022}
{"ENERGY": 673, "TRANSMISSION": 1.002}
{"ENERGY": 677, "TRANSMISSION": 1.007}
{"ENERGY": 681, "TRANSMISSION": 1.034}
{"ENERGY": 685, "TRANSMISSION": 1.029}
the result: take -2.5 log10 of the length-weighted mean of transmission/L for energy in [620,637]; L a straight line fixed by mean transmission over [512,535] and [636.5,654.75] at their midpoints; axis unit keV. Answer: 0.124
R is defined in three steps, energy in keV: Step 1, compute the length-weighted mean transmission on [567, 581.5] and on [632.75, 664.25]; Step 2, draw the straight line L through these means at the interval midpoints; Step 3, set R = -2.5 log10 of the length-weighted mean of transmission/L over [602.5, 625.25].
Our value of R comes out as 0.19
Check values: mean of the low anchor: 1.01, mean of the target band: 0.85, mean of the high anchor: 1.02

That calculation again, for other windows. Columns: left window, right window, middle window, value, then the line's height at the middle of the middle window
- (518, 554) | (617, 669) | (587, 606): 0.04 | 1.02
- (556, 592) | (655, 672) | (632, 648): 0.01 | 1.02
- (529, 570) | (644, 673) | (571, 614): 0.08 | 1.04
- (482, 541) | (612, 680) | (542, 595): -0.01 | 1.02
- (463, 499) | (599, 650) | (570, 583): -0.06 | 0.957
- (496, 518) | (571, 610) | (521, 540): 0.03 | 1.07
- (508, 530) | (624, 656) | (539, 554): 0.00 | 1.1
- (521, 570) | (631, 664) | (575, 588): 0.04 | 1.04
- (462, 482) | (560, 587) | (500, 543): -0.07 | 1.01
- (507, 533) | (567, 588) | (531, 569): 0.00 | 1.05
